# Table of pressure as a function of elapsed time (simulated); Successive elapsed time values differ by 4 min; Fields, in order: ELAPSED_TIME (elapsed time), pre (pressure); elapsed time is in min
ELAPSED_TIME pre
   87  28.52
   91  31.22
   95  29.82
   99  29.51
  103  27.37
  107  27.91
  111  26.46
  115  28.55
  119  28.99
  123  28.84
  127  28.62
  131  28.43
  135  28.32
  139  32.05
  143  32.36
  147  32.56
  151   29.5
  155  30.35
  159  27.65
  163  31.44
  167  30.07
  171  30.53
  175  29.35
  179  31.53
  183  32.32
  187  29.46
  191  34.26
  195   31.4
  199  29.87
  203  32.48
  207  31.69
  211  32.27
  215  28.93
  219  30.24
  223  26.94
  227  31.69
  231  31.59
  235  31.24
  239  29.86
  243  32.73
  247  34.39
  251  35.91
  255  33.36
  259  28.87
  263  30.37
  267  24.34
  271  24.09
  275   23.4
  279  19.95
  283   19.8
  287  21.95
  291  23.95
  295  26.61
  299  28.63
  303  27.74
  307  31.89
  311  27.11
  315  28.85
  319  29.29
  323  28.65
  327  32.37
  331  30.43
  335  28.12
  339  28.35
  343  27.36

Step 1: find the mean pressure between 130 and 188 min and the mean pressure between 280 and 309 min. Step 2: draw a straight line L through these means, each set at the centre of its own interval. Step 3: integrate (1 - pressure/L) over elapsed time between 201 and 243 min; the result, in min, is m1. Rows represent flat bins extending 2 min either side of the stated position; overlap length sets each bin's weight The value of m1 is -3.9 min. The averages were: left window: 30.4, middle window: 30.8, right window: 25.6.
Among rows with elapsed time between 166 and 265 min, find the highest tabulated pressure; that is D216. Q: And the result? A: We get 35.91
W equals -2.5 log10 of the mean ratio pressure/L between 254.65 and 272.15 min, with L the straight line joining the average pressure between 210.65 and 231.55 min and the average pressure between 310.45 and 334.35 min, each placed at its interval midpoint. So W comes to 0.07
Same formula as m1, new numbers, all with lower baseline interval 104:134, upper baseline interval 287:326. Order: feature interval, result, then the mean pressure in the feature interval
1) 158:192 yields -3.1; 30.7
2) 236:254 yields -3.3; 33.1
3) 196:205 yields -1.0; 31.2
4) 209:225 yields -0.9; 29.6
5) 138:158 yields -2.1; 31.1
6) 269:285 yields 3.5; 21.8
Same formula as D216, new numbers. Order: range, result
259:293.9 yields 30.37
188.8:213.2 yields 34.26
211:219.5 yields 32.27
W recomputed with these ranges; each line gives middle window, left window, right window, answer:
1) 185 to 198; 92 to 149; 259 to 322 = -0.13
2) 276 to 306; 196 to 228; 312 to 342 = 0.22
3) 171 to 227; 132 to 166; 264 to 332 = -0.06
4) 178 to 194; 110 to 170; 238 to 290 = -0.11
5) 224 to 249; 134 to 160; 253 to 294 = -0.19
